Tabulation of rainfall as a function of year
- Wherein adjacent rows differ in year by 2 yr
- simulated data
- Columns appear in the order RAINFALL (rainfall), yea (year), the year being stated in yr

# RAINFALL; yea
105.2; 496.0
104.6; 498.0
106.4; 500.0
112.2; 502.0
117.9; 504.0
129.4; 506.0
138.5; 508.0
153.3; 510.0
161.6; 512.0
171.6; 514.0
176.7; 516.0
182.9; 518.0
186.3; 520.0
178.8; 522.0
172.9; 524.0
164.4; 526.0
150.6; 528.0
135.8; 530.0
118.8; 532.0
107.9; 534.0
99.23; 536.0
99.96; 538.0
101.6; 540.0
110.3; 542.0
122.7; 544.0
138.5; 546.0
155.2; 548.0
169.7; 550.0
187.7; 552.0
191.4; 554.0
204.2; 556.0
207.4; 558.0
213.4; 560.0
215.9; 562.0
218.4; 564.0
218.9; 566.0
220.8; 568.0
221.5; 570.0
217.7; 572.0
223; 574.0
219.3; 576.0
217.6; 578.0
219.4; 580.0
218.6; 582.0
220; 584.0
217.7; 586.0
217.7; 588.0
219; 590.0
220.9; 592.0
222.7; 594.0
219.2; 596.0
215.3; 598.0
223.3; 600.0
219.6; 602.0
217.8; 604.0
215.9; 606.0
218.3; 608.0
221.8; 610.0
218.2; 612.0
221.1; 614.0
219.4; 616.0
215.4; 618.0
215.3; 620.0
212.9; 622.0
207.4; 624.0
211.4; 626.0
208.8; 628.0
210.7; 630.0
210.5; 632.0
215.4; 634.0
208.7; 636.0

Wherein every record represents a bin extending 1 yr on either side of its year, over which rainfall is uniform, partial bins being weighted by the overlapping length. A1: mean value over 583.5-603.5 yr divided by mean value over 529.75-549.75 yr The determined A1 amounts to 1.8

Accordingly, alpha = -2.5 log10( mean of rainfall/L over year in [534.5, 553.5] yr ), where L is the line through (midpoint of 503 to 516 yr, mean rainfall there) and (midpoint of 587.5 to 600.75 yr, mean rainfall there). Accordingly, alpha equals 0.320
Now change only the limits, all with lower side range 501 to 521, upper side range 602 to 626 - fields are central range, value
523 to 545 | 0.30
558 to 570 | -0.17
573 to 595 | -0.11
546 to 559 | -0.02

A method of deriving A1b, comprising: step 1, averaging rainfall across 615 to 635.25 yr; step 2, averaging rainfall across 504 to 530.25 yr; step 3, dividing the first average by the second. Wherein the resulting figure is 1.32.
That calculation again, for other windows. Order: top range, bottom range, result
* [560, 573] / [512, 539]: 1.46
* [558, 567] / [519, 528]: 1.25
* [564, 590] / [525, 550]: 1.72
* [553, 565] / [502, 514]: 1.48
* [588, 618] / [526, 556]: 1.59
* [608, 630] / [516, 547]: 1.54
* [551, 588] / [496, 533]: 1.46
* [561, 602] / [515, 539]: 1.48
